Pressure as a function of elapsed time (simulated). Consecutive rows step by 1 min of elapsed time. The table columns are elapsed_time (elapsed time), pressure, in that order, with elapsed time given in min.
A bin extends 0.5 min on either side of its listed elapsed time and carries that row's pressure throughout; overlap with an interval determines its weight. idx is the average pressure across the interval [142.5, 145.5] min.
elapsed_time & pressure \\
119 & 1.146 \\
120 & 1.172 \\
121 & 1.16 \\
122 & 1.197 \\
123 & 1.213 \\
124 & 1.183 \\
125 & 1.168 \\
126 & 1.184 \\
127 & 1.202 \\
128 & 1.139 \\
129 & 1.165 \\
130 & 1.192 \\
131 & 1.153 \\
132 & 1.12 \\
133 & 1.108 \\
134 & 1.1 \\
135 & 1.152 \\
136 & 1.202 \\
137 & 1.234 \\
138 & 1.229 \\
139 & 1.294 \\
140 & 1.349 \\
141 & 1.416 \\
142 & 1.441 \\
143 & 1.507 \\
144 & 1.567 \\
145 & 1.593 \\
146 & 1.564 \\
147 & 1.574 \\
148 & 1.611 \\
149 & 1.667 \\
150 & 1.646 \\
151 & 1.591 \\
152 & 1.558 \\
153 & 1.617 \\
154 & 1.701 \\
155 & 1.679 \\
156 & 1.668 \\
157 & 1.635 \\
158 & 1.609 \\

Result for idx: 1.56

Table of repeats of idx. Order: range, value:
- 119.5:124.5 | 1.19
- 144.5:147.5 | 1.58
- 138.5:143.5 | 1.4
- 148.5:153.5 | 1.62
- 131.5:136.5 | 1.14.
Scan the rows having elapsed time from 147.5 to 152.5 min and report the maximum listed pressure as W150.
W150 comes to 1.667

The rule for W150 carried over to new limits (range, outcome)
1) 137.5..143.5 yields 1.507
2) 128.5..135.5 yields 1.192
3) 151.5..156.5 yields 1.701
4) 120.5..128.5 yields 1.213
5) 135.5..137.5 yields 1.234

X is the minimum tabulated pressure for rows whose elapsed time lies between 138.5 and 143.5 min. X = 1.294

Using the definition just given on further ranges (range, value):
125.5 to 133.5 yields 1.108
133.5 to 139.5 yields 1.1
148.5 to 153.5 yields 1.558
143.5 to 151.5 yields 1.564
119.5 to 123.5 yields 1.16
